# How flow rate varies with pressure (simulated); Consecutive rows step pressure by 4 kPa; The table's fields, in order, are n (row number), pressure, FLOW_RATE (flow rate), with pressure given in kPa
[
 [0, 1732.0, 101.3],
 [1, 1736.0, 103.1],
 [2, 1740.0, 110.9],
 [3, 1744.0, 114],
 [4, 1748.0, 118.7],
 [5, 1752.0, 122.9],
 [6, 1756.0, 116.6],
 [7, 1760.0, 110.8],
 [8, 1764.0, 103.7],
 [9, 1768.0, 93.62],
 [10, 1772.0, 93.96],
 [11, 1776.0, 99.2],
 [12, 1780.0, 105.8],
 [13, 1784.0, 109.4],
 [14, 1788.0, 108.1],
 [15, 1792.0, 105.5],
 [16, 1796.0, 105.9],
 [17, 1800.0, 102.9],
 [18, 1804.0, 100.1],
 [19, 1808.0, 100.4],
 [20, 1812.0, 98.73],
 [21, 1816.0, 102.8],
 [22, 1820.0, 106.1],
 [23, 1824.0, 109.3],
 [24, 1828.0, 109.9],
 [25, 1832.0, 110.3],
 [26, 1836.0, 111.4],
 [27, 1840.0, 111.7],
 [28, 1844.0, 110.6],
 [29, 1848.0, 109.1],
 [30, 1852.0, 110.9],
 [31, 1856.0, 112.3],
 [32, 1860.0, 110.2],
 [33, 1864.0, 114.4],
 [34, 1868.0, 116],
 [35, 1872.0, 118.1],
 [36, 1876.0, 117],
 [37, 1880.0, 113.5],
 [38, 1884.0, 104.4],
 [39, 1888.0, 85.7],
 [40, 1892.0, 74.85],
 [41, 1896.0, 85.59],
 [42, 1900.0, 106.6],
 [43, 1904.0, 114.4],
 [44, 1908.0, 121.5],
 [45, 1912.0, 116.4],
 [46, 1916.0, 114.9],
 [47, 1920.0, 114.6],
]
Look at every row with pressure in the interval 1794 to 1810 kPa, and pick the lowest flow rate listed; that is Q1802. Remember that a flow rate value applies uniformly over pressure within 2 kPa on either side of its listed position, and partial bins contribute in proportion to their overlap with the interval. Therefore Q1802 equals 100.1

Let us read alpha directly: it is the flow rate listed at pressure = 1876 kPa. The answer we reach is 117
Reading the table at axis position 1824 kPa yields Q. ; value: 109.3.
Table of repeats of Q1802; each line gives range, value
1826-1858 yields 109.1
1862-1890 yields 85.7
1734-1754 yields 103.1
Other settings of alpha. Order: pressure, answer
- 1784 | 109.4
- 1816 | 102.8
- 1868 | 116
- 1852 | 110.9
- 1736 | 103.1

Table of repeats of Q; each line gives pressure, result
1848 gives 109.1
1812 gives 98.73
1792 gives 105.5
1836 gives 111.4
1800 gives 102.9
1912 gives 116.4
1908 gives 121.5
